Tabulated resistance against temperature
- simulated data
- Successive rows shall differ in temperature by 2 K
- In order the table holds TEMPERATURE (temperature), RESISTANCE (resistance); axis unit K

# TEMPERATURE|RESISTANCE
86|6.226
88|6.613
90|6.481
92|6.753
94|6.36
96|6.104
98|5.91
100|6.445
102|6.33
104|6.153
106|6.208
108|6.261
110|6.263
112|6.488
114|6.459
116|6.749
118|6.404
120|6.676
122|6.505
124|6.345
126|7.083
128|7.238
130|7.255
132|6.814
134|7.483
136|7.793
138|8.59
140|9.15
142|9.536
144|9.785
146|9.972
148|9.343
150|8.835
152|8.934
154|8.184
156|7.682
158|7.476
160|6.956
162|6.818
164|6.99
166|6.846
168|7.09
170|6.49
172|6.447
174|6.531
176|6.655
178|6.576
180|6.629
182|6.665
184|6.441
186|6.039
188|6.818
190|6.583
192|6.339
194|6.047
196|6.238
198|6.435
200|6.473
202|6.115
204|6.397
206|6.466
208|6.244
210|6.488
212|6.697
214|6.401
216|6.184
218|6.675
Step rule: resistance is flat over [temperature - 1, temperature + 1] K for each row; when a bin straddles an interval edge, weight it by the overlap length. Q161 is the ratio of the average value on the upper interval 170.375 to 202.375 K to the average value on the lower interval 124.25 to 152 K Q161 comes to 0.8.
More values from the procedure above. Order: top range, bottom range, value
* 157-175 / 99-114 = 1.08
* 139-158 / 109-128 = 1.36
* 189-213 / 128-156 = 0.75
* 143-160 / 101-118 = 1.36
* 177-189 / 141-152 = 0.69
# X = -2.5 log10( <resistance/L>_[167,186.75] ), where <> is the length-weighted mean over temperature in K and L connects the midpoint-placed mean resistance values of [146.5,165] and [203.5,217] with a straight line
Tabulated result 0.13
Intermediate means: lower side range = 7.97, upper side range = 6.41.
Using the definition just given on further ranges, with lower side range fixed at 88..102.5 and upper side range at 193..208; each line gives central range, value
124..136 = -0.131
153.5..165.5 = -0.155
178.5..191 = -0.037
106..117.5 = -0.012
